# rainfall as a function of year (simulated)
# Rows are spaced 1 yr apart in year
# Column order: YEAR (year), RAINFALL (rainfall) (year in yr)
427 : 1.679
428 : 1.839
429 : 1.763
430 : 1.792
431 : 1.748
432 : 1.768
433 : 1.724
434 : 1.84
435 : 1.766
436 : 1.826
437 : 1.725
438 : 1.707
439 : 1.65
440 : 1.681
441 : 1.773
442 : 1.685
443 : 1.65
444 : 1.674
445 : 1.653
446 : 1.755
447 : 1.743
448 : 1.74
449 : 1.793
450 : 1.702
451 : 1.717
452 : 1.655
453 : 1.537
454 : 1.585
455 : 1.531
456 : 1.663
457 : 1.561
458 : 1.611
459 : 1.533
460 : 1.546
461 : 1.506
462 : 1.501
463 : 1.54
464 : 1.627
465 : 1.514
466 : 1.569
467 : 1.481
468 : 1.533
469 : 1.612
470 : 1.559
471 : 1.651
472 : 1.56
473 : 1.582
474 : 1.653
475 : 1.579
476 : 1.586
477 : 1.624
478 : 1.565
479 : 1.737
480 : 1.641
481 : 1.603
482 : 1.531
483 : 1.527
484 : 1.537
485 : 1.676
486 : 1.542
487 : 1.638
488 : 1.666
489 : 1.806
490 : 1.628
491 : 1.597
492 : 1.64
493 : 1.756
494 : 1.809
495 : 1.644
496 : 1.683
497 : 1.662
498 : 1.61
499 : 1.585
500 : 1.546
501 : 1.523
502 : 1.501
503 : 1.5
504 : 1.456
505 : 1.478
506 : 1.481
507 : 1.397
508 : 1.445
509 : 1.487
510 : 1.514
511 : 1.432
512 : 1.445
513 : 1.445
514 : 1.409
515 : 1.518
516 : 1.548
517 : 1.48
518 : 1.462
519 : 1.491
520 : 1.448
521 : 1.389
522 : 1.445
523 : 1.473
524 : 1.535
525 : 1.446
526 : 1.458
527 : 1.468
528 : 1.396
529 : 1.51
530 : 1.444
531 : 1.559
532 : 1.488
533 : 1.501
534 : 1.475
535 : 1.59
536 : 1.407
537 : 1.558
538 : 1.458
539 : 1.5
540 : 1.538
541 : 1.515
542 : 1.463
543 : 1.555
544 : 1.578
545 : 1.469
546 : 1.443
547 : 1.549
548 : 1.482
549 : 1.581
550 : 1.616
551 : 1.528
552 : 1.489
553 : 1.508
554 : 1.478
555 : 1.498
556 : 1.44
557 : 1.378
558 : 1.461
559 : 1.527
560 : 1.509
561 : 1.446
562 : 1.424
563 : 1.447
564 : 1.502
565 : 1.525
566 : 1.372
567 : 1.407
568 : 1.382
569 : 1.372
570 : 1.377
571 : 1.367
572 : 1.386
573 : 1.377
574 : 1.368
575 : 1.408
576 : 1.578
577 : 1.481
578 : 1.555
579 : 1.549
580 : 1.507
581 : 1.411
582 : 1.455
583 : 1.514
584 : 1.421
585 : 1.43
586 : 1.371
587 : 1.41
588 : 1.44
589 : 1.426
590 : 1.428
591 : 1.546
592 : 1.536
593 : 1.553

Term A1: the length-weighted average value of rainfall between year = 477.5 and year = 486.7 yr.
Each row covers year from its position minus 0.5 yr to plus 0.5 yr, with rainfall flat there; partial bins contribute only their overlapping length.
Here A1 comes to 1.6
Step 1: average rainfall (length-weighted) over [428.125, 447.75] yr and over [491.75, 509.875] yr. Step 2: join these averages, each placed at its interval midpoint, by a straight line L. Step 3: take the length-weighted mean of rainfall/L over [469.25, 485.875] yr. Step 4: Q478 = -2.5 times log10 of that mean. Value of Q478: 0.02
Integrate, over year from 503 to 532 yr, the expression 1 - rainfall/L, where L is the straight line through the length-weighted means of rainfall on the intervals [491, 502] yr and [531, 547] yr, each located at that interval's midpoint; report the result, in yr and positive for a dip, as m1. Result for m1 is 1.9 yr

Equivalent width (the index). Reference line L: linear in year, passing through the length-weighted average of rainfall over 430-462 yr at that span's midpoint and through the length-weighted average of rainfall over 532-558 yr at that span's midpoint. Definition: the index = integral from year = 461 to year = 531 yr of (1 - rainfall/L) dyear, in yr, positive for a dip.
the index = 1.8 yr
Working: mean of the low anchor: 1.68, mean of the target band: 1.55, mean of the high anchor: 1.5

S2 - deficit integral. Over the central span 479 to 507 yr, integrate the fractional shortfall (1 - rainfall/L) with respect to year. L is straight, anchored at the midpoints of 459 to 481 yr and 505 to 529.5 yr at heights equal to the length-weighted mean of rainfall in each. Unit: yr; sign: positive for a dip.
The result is -1.4 yr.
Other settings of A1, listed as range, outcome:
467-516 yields 1.57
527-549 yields 1.5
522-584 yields 1.48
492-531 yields 1.51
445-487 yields 1.6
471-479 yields 1.61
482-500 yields 1.64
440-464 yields 1.64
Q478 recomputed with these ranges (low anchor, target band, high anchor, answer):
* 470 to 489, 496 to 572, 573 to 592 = 0.03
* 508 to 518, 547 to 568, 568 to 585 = -0.02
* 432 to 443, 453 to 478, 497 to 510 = 0.05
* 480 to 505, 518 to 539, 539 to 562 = 0.05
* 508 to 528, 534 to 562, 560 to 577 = -0.04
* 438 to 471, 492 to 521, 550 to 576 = 0.01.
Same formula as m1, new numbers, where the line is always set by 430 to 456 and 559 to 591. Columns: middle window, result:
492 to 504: -0.1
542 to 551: -0.2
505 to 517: 0.8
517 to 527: 0.6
